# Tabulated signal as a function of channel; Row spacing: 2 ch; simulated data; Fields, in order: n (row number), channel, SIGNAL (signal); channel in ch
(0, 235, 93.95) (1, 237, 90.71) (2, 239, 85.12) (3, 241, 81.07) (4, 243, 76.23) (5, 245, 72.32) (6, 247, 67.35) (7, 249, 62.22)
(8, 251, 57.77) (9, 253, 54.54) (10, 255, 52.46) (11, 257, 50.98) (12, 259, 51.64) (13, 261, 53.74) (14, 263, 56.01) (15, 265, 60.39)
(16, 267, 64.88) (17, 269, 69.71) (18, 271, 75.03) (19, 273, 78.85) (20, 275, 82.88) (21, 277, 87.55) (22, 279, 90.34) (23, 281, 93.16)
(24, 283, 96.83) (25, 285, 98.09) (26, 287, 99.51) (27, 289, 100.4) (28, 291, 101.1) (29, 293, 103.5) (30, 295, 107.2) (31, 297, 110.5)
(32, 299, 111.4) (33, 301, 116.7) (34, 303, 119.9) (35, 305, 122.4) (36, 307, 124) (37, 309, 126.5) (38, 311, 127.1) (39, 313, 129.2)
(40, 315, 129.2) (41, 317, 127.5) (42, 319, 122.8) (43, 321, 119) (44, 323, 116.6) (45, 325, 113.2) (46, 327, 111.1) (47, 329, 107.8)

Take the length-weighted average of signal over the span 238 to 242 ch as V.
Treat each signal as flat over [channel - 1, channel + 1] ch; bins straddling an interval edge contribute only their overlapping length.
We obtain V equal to 83.1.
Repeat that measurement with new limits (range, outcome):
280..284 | 95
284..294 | 101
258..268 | 57.3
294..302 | 111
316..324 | 121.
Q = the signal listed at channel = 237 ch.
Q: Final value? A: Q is 90.71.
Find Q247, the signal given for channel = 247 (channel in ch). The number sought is 67.35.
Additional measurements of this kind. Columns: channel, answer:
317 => 127.5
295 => 107.2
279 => 90.34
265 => 60.39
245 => 72.32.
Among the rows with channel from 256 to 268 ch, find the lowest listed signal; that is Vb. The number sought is 50.98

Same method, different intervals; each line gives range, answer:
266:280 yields 64.88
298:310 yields 111.4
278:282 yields 90.34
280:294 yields 93.16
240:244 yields 76.23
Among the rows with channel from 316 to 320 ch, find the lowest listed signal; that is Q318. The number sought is 122.8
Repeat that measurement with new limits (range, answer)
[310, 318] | 127.1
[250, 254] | 54.54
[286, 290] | 99.51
